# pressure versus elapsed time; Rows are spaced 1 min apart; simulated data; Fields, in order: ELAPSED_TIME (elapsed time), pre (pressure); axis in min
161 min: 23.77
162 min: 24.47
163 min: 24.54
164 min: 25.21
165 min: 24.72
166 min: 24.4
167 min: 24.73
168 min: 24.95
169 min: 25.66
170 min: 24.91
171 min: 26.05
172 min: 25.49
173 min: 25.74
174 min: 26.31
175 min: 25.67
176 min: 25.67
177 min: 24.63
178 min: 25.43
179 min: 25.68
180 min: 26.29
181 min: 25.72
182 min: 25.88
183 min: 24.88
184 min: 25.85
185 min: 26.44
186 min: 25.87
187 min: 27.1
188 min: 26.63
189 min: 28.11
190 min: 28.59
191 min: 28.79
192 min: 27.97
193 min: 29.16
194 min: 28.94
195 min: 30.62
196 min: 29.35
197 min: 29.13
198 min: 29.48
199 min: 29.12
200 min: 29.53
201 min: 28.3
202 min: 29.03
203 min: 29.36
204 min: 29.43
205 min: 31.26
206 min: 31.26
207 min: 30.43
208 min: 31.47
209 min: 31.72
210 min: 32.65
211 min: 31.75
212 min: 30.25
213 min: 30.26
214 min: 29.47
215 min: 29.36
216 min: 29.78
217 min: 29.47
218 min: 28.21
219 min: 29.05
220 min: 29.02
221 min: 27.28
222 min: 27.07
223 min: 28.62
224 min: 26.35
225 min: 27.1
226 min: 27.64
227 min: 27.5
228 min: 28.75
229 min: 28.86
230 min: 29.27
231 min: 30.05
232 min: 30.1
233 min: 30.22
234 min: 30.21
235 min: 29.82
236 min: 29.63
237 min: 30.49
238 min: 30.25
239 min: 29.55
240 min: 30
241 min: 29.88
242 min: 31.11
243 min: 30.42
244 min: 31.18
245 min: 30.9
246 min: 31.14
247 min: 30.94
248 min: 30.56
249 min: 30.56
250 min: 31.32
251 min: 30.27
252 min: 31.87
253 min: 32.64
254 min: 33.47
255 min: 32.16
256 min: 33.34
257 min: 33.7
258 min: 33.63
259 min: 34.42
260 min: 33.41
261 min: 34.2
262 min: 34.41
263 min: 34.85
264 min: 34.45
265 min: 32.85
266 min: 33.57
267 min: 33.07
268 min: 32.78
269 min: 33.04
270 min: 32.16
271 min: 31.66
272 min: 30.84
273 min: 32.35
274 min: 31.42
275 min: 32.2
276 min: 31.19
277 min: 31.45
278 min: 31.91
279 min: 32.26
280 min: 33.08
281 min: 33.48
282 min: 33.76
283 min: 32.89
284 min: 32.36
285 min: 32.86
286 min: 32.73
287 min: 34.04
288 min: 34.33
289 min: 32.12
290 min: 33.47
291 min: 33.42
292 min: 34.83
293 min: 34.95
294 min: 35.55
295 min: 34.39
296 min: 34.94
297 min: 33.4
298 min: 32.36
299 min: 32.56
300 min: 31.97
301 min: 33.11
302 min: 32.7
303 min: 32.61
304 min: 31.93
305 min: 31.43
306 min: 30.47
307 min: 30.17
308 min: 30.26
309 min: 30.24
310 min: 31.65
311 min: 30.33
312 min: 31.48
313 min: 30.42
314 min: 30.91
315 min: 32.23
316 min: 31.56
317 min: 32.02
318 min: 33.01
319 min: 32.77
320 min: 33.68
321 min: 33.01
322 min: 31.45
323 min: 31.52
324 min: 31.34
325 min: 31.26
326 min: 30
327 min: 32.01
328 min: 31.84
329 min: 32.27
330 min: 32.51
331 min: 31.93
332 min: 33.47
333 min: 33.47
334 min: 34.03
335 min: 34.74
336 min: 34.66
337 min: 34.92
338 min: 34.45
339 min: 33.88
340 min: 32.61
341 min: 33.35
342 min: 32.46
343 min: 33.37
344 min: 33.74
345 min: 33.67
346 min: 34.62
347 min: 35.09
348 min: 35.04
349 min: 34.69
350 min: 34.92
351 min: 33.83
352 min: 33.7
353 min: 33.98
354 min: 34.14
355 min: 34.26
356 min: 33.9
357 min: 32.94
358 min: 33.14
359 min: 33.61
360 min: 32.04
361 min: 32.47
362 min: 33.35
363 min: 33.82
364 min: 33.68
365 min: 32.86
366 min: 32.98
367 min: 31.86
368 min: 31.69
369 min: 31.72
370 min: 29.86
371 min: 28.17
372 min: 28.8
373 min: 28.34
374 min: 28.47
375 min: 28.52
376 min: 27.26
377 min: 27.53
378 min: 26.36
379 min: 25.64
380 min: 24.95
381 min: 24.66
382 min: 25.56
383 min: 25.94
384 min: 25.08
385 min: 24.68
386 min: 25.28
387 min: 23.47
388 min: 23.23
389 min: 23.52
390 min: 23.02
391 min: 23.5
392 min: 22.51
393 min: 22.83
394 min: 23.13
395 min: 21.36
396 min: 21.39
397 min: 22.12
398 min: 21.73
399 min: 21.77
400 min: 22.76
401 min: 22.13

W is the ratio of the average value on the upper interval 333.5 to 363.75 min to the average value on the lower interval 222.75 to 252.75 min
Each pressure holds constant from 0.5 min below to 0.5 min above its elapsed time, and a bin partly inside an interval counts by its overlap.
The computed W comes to 1.13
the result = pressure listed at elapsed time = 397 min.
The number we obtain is 22.12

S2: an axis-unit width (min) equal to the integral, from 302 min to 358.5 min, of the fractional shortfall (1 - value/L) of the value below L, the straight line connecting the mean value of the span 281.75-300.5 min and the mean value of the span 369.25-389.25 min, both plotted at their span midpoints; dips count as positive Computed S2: -4.7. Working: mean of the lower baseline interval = 33.5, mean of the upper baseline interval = 26.4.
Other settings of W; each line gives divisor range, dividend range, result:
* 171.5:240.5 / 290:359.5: 1.15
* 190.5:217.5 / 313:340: 1.09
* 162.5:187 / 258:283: 1.29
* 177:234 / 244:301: 1.15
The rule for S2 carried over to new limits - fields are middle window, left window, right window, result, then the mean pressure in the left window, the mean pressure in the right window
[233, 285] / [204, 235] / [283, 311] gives -1.4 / 29.5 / 32.7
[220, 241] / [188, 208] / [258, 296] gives 1.3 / 29.3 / 33.2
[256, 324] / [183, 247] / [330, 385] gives -4.7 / 29.3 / 31.7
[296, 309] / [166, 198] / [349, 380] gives -0.9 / 26.7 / 31.4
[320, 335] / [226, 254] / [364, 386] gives -1.7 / 30.3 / 28.2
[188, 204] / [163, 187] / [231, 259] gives -1.0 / 25.5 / 31.1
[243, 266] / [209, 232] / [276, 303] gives -1.0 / 29.1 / 33.2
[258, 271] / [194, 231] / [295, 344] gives -1.1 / 29.4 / 32.4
